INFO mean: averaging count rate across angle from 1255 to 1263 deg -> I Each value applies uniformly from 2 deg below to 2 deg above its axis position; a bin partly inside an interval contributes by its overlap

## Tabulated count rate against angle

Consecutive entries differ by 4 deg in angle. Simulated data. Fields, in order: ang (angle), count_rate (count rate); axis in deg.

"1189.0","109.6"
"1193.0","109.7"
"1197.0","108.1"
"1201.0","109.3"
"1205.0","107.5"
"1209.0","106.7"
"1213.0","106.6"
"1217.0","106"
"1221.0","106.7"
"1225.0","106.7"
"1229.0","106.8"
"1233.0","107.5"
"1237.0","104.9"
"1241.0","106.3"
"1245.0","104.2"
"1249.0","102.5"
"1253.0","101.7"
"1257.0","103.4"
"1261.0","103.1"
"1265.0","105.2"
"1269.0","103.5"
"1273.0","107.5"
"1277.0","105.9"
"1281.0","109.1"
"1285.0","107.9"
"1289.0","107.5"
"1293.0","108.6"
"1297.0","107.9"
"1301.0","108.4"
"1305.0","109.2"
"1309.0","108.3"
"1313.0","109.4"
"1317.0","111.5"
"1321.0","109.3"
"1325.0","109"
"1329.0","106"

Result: 103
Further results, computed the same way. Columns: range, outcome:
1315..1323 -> 110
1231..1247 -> 106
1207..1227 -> 107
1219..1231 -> 107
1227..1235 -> 107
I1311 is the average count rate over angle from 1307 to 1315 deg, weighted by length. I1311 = 109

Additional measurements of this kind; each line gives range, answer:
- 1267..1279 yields 106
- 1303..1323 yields 110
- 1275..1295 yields 108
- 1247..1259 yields 103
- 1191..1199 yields 109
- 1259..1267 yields 104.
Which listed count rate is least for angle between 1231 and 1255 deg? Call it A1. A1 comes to 101.7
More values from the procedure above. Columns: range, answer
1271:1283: 105.9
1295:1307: 107.9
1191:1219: 106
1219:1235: 106.7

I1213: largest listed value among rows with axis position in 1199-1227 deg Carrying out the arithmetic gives 109.3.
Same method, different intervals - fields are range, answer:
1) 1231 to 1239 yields 107.5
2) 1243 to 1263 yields 104.2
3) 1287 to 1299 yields 108.6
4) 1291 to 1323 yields 111.5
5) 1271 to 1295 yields 109.1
